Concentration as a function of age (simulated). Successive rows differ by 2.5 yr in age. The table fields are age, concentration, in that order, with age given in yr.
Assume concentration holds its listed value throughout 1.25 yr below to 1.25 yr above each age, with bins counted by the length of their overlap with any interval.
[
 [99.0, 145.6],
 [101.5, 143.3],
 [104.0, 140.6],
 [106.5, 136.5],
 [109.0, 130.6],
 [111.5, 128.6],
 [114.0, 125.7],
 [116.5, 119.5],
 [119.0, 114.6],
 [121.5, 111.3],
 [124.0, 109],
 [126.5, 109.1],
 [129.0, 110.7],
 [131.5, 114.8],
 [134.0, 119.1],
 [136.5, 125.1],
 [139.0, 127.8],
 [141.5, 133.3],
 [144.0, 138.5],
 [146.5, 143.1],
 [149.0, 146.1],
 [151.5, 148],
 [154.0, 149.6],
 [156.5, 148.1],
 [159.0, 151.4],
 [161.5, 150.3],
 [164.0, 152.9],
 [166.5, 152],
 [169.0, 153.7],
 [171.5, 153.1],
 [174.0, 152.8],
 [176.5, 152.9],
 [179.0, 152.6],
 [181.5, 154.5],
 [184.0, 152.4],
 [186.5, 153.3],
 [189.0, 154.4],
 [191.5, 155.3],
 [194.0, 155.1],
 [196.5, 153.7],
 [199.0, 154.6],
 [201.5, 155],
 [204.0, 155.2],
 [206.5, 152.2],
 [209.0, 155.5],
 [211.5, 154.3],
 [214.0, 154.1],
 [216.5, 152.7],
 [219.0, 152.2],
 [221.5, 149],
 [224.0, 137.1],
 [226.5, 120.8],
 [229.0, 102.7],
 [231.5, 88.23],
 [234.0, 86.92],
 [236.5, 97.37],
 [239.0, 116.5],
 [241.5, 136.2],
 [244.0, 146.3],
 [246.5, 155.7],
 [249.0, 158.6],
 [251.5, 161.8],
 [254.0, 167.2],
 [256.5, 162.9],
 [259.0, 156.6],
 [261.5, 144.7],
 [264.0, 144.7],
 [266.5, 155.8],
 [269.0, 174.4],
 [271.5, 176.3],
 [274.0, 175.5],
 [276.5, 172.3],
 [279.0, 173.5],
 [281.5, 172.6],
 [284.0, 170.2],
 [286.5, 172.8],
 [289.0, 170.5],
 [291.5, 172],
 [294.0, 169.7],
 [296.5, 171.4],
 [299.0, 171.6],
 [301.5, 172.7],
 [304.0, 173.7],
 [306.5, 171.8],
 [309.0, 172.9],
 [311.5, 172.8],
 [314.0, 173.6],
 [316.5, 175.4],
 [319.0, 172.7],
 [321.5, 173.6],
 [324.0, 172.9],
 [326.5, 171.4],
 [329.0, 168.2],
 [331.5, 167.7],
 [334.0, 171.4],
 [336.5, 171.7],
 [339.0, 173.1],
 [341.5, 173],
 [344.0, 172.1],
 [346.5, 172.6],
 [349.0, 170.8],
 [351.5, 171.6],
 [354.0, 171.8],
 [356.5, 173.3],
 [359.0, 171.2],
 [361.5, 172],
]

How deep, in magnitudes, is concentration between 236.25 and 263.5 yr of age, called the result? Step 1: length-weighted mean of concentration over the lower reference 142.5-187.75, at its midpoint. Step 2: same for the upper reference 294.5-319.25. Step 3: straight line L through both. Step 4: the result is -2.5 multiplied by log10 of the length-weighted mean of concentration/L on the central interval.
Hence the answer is 0.11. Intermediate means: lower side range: 150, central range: 148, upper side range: 173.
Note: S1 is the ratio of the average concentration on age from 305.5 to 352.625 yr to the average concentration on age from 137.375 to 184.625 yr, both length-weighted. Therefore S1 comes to 1.2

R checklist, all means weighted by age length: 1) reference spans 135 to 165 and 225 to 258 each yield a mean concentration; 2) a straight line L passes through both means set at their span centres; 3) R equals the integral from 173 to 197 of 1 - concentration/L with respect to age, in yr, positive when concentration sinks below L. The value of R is -2.7 yr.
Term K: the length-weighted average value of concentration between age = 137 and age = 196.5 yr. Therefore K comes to 149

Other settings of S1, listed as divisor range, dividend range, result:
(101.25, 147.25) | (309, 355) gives 1.38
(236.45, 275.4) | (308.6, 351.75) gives 1.12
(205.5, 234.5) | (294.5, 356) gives 1.28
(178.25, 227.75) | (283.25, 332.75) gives 1.14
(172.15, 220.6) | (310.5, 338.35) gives 1.12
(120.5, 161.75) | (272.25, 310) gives 1.31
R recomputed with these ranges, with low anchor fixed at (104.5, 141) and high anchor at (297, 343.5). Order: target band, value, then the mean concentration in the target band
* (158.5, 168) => -1.5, 152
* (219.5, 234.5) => 3.1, 117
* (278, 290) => -0.7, 172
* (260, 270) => 0.2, 154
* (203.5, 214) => -0.8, 154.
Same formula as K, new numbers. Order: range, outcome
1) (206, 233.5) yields 136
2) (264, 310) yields 171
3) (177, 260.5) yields 144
